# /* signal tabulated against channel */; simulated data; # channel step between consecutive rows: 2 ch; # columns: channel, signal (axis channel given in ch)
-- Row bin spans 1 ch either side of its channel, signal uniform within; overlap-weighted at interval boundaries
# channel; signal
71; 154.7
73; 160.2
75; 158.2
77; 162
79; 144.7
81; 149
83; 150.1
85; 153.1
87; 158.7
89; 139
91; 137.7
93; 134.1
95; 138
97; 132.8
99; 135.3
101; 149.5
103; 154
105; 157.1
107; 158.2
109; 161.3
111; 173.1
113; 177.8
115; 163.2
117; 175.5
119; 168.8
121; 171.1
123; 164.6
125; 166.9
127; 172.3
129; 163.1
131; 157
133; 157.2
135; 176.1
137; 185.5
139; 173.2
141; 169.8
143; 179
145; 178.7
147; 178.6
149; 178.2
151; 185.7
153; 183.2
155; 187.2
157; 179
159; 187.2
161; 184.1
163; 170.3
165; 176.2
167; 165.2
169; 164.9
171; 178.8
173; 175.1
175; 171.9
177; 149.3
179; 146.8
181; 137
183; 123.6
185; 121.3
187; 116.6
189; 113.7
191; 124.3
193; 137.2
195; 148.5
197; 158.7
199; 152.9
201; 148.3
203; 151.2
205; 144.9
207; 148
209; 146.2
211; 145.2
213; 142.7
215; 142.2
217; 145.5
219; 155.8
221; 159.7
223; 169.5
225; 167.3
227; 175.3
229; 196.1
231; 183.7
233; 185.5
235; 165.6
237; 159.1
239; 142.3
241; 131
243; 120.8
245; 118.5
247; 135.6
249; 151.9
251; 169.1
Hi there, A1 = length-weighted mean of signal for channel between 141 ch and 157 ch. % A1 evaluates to 181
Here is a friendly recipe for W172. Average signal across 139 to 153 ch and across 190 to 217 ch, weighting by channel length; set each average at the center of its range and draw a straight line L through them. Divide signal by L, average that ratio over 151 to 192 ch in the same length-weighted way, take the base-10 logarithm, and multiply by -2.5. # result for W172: 0.04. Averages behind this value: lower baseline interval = 178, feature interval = 158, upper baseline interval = 145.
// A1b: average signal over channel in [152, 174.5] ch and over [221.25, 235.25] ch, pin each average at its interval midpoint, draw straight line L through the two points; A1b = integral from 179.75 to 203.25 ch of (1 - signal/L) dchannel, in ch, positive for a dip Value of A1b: 5.5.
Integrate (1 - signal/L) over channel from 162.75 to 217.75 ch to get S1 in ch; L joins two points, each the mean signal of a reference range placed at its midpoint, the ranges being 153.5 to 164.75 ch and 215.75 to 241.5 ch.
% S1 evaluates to 8.3 ch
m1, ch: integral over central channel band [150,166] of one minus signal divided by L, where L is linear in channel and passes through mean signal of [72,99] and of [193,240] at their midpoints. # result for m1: -3.0 ch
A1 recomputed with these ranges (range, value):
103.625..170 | 172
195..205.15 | 151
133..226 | 159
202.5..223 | 149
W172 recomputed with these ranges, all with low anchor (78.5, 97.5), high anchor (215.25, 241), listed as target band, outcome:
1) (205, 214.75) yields 0.12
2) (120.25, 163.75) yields -0.15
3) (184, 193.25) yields 0.29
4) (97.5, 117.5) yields -0.09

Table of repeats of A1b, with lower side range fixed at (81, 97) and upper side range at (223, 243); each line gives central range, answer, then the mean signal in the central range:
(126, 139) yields -1.6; 169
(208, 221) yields 1.2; 147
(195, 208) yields 0.8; 150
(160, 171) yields -1.2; 173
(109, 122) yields -2.0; 171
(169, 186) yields 0.6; 151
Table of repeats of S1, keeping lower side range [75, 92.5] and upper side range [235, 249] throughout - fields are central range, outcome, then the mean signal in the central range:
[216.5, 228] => -1.9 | 163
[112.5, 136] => -3.4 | 168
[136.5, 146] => -2.1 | 177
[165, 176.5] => -2.2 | 171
